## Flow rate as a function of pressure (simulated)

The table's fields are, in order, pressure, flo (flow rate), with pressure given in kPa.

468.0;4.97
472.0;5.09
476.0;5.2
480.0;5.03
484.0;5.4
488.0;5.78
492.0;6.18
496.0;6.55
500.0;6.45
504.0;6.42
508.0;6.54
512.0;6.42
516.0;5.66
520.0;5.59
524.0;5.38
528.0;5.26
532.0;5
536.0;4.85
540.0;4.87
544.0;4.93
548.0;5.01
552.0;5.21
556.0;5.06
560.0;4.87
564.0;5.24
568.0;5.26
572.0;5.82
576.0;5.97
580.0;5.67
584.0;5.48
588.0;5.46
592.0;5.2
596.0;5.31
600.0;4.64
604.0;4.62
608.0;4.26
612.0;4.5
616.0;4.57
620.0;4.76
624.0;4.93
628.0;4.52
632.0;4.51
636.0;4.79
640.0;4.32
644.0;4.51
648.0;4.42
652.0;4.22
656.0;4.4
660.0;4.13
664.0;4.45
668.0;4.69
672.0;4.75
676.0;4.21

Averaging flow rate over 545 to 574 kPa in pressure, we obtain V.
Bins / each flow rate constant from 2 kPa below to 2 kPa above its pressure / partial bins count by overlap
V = 5.2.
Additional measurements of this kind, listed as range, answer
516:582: 5.26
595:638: 4.66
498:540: 5.71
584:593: 5.38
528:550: 4.96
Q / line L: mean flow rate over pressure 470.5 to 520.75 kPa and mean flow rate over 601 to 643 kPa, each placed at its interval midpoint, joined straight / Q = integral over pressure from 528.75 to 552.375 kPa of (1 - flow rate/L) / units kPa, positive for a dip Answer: 1.9 kPa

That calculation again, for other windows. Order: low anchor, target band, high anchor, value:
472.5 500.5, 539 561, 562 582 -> 2.4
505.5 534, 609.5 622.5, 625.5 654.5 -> 0.3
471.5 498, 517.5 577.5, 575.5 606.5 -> 2.0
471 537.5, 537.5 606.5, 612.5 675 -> -1.0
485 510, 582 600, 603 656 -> -0.9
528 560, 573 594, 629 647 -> -3.4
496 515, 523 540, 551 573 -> 2.3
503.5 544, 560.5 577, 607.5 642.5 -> -1.2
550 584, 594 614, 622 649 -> 1.2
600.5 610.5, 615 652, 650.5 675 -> -1.0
